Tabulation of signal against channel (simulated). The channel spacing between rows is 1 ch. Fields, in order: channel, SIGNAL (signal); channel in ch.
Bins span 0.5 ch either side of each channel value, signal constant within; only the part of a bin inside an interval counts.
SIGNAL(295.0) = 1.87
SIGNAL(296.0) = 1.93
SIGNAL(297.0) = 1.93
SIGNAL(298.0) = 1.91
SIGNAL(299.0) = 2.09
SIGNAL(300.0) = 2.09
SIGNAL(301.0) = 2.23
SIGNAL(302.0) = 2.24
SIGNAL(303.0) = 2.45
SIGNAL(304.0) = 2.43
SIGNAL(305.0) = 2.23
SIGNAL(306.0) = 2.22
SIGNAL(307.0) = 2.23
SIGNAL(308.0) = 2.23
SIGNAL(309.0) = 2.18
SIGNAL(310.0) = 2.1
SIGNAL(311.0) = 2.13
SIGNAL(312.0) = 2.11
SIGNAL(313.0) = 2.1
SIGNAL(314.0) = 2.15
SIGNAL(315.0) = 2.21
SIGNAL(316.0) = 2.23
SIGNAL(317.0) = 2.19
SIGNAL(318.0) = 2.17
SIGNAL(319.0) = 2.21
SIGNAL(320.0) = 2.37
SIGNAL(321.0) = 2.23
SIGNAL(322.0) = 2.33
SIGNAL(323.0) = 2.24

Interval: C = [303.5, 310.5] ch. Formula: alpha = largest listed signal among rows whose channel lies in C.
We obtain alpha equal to 2.43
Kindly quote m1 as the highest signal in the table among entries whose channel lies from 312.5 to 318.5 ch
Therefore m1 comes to 2.23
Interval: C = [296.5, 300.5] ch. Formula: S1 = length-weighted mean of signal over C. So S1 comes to 2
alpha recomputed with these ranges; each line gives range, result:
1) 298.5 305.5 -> 2.45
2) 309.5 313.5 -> 2.13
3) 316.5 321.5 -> 2.37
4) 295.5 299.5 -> 2.09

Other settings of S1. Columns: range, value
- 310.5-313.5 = 2.11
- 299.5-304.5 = 2.29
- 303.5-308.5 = 2.27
